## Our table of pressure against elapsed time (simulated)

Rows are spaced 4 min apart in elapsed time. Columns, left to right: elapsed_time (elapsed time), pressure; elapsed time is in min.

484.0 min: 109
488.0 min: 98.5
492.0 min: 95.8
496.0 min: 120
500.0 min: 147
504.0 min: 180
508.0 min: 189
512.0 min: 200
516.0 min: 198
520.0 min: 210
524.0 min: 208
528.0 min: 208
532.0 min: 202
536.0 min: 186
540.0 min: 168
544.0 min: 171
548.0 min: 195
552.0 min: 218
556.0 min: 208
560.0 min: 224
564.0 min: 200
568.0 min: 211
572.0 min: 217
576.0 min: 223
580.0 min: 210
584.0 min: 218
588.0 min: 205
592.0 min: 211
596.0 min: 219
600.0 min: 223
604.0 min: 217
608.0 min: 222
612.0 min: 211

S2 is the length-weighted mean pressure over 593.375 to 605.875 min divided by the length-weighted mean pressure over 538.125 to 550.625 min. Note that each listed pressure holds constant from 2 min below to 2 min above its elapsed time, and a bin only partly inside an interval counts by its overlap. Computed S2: 1.22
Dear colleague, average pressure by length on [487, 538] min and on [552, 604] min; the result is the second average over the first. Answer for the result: 1.23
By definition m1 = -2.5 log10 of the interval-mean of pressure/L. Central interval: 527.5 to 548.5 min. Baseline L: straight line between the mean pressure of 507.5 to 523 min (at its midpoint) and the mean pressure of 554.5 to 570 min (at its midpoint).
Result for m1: 0.11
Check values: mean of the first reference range 201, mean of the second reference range 211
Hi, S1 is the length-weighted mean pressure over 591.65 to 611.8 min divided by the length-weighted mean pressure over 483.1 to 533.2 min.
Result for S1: 1.3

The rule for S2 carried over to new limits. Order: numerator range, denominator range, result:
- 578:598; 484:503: 1.80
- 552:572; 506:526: 1.06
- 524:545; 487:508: 1.40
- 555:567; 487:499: 1.94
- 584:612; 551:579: 1.01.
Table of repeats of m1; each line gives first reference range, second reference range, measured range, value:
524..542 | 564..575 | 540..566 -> 0.020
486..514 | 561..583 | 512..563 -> -0.110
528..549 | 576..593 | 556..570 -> -0.059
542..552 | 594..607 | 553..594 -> -0.043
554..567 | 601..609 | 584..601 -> 0.014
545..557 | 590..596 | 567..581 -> -0.034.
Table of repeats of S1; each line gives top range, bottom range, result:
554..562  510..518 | 1.09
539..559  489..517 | 1.23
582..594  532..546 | 1.18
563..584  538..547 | 1.24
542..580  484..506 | 1.64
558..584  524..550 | 1.13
